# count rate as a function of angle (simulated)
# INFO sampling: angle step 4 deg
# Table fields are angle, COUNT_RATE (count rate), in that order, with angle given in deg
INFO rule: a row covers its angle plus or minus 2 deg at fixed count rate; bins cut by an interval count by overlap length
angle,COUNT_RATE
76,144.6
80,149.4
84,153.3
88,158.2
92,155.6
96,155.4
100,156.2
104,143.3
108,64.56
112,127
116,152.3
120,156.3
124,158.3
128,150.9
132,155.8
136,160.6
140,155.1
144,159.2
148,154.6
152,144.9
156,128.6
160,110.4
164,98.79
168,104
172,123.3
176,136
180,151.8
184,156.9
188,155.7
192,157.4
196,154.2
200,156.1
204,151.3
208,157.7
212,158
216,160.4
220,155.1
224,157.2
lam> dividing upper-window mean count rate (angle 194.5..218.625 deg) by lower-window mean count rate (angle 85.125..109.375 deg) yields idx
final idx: 1.11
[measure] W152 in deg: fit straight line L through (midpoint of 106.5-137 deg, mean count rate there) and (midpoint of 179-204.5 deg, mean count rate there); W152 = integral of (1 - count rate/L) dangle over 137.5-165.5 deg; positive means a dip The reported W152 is 1.9 deg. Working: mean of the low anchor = 141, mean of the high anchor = 155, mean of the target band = 137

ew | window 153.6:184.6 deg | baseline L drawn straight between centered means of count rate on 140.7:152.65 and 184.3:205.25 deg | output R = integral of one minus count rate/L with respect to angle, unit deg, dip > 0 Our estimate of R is 5.92 deg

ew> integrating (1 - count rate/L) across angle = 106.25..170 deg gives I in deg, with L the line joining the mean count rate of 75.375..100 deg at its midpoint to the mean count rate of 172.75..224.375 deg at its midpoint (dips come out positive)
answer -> 7.03 deg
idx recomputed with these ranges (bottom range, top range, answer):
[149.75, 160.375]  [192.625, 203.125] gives 1.18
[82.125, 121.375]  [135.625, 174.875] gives 0.94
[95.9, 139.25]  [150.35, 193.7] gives 0.93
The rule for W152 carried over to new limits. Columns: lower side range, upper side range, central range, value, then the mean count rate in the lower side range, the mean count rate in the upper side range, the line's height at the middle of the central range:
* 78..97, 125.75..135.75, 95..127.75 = 3.2 deg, 154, 155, 155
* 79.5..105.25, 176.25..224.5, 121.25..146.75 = -0.4 deg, 154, 155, 154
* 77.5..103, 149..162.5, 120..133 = -1.4 deg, 154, 129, 140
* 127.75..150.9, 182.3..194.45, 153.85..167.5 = 3.9 deg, 156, 157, 156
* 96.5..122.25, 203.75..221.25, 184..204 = -0.3 deg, 135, 157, 153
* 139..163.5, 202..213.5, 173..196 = -0.3 deg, 139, 156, 149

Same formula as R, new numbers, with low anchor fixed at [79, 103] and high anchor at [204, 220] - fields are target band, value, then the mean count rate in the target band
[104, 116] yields 3.2 deg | 113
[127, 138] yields -0.1 deg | 156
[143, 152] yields 0.1 deg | 154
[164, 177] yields 3.3 deg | 117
